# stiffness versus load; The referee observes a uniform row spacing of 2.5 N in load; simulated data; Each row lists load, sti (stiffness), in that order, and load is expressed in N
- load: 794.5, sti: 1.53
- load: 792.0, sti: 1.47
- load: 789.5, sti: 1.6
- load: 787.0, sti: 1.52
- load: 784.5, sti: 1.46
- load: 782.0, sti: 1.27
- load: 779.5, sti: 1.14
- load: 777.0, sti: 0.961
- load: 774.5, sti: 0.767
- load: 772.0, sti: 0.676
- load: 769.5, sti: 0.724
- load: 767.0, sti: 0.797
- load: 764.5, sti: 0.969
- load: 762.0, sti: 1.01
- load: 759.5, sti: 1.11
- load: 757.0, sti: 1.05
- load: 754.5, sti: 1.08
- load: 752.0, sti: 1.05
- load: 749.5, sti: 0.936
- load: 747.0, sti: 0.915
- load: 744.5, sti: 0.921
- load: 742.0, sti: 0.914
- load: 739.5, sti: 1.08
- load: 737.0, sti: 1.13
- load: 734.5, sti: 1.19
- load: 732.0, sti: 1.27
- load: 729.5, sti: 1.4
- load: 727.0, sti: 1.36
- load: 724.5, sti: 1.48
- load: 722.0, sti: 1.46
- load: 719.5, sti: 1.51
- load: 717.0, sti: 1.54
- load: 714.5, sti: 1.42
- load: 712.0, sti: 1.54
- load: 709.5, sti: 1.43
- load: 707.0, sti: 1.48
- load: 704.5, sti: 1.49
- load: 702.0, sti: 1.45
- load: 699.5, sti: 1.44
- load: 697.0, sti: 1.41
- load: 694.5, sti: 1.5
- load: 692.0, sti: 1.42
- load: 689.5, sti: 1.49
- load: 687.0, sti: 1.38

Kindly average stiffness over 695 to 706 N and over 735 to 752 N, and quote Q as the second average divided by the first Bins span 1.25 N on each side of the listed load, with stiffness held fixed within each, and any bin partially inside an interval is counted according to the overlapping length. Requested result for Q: 0.69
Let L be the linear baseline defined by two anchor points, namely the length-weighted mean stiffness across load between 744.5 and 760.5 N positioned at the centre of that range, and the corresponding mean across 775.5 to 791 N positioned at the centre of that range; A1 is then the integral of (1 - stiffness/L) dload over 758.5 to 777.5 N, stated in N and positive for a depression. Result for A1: 4.7 N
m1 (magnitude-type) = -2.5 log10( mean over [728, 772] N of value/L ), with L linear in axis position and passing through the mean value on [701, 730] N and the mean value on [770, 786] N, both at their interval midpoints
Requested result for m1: 0.20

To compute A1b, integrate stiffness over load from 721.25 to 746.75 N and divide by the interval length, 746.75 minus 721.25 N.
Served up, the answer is 1.2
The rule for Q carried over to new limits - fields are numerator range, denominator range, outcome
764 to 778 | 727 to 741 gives 0.66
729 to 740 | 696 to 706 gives 0.84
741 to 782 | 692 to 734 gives 0.66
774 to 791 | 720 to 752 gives 1.08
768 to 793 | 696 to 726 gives 0.78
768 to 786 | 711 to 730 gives 0.69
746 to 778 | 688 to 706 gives 0.64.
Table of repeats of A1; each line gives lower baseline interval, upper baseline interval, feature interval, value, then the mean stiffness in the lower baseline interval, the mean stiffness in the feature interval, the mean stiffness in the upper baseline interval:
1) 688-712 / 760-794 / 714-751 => 2.6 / 1.46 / 1.23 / 1.11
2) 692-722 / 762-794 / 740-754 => 3.4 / 1.47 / 0.961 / 1.12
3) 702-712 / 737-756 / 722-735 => -1.6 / 1.47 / 1.36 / 0.996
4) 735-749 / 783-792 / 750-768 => 2.7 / 1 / 1.01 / 1.51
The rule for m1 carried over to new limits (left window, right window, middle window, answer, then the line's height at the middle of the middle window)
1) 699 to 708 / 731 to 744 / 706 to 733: -0.122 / 1.3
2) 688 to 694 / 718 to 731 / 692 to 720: -0.015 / 1.45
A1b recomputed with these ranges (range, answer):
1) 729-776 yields 0.993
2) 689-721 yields 1.47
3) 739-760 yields 1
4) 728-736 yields 1.28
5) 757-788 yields 1.03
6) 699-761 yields 1.26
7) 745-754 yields 0.973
